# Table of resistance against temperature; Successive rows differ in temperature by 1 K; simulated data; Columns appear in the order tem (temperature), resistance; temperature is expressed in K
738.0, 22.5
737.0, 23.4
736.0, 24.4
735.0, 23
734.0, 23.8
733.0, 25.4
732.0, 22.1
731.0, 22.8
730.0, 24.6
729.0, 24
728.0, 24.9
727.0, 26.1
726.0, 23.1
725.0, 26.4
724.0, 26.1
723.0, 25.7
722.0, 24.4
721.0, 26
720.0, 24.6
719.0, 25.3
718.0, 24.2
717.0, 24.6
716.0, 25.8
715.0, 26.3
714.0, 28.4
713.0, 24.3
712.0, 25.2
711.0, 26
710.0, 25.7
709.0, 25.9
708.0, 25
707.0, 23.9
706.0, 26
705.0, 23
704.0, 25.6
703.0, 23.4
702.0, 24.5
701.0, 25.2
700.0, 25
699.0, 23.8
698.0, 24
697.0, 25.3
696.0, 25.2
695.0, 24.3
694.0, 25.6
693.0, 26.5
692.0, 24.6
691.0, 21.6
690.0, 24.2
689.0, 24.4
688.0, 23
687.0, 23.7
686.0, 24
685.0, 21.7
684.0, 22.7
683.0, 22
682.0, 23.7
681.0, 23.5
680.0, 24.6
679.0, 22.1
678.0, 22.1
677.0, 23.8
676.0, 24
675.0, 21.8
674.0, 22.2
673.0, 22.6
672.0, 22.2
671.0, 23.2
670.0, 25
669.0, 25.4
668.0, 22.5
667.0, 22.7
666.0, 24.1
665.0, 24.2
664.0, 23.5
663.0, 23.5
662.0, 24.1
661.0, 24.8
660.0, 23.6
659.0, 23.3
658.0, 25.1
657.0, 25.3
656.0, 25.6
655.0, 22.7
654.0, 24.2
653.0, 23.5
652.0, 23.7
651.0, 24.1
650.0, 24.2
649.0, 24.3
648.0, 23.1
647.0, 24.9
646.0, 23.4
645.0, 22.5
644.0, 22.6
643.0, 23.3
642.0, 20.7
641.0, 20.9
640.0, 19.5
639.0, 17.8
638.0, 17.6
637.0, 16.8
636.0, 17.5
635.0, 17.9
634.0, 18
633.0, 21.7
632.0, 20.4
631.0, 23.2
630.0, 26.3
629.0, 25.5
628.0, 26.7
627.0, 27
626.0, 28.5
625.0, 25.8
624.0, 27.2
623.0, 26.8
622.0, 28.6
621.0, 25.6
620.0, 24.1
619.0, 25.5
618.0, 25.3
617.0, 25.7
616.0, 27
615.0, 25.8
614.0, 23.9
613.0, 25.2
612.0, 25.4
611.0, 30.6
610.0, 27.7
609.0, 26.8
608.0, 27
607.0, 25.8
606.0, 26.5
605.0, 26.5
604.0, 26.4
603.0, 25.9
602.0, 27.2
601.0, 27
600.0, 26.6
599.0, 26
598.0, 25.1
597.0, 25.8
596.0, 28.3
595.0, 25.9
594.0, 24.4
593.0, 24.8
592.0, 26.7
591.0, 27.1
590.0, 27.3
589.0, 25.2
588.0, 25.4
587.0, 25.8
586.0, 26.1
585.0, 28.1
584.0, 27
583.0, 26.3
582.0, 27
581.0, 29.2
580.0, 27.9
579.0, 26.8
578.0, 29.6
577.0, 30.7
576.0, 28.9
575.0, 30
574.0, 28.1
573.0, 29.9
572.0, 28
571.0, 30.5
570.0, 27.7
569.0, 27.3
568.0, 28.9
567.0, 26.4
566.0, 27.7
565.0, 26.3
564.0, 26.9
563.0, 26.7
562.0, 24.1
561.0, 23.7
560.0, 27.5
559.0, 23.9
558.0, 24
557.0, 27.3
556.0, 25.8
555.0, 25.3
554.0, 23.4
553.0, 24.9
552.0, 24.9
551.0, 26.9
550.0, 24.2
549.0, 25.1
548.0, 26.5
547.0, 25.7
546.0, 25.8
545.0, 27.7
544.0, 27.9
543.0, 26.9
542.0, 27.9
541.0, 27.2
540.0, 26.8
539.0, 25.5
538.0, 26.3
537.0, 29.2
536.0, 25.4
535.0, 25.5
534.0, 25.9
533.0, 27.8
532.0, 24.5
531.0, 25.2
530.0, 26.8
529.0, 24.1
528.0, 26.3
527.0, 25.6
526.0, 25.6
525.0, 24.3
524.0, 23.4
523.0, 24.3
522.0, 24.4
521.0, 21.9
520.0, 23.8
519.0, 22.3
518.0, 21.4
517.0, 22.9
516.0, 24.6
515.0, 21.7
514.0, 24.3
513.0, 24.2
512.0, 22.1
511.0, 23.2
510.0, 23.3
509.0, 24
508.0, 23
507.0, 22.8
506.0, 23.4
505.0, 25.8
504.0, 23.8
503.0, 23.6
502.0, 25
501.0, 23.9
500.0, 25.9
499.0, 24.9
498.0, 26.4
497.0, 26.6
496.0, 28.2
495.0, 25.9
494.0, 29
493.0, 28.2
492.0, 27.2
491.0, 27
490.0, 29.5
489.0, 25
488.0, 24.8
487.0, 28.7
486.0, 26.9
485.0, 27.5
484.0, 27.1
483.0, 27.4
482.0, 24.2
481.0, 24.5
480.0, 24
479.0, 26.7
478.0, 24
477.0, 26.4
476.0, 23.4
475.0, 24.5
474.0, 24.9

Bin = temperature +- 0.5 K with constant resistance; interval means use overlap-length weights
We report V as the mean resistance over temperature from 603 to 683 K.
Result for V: 23.9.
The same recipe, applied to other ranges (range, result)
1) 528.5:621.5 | 26.5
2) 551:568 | 25.7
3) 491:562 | 25.2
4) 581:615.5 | 26.4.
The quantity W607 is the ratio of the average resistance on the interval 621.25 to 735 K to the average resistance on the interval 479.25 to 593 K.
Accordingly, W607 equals 0.92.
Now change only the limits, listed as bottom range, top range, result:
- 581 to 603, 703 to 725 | 0.96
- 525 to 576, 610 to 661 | 0.90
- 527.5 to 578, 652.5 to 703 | 0.89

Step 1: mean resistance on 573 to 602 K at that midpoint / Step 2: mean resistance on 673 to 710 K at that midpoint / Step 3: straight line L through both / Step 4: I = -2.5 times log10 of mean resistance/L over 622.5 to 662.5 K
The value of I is 0.10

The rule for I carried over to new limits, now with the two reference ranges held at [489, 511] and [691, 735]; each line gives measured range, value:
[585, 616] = -0.05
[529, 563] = -0.02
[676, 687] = 0.09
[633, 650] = 0.20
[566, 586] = -0.12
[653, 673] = 0.05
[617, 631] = -0.05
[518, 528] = 0.07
